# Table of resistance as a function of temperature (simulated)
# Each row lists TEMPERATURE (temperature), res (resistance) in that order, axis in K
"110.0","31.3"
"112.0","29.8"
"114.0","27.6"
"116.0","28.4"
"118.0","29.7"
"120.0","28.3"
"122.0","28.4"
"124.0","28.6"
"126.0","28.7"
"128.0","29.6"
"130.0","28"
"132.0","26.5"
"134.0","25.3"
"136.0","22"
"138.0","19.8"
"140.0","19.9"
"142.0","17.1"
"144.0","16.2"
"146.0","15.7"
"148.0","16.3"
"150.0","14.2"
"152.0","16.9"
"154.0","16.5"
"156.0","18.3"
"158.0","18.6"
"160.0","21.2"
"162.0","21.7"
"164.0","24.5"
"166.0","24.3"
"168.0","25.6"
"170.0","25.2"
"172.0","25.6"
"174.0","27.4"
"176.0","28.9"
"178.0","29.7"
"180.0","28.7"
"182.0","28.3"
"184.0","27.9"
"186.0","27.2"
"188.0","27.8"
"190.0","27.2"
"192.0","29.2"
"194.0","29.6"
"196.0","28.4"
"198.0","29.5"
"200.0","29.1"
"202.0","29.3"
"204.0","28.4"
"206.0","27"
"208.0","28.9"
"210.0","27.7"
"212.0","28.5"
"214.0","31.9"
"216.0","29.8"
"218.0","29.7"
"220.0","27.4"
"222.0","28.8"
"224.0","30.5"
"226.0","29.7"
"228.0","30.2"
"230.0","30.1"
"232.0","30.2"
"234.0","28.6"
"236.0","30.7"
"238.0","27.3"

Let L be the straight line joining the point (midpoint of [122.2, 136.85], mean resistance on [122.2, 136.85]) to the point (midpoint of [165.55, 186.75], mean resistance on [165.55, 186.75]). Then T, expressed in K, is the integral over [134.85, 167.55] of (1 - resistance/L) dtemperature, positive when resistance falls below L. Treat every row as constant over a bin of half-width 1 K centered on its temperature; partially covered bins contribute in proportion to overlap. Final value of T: 9.7 K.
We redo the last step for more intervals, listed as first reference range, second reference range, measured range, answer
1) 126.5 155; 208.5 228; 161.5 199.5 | -3.4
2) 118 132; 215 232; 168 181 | 0.7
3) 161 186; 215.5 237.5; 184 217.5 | -0.8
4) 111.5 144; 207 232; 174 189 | -0.2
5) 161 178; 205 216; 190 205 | -0.6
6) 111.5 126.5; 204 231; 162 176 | 1.7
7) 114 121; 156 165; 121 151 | 3.8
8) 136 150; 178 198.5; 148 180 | 0.4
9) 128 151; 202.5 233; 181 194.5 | -1.2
